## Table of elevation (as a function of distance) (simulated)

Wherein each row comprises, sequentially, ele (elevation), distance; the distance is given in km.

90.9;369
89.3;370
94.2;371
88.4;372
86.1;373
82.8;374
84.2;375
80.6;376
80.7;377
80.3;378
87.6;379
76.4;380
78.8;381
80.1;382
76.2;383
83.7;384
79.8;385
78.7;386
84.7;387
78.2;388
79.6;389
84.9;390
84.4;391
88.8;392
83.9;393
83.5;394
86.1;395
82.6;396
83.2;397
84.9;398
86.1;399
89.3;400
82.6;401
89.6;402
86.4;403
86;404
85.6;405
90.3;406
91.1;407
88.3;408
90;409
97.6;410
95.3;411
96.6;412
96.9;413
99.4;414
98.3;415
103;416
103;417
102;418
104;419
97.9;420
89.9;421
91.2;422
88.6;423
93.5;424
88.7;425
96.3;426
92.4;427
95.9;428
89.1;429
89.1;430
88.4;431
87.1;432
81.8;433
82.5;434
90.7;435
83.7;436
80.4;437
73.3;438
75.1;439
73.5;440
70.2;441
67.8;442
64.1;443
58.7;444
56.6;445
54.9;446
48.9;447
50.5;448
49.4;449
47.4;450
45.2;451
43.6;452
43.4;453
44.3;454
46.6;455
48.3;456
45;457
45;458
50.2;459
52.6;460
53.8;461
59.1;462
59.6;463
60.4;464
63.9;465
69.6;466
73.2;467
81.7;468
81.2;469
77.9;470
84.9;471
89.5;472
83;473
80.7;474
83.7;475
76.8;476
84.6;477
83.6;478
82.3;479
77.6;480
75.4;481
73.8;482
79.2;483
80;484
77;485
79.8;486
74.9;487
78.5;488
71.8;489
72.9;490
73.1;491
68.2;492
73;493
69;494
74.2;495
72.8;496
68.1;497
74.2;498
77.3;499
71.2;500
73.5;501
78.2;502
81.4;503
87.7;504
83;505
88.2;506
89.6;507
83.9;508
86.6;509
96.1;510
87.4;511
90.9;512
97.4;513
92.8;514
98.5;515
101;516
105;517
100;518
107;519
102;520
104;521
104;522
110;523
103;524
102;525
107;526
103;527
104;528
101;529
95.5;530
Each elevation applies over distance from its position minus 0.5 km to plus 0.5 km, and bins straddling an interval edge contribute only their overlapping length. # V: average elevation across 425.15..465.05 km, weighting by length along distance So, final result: 65.4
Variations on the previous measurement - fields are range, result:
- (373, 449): 84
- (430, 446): 75.4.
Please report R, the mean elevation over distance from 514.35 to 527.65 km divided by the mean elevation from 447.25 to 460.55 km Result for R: 2.20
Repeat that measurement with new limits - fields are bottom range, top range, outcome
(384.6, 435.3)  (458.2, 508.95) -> 0.84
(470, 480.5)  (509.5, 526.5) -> 1.22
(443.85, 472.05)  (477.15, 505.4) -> 1.32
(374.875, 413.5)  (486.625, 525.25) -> 1.01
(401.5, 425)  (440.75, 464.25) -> 0.56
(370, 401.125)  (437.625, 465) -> 0.66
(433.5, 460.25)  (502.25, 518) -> 1.55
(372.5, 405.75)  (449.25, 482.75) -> 0.79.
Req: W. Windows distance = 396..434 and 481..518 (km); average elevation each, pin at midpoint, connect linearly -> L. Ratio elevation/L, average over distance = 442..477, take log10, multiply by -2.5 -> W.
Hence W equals 0.367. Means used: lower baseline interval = 91.6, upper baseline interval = 81.6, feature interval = 61.4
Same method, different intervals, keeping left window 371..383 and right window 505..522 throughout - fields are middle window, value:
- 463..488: 0.18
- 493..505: 0.24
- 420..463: 0.27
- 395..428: -0.08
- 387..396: 0.00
